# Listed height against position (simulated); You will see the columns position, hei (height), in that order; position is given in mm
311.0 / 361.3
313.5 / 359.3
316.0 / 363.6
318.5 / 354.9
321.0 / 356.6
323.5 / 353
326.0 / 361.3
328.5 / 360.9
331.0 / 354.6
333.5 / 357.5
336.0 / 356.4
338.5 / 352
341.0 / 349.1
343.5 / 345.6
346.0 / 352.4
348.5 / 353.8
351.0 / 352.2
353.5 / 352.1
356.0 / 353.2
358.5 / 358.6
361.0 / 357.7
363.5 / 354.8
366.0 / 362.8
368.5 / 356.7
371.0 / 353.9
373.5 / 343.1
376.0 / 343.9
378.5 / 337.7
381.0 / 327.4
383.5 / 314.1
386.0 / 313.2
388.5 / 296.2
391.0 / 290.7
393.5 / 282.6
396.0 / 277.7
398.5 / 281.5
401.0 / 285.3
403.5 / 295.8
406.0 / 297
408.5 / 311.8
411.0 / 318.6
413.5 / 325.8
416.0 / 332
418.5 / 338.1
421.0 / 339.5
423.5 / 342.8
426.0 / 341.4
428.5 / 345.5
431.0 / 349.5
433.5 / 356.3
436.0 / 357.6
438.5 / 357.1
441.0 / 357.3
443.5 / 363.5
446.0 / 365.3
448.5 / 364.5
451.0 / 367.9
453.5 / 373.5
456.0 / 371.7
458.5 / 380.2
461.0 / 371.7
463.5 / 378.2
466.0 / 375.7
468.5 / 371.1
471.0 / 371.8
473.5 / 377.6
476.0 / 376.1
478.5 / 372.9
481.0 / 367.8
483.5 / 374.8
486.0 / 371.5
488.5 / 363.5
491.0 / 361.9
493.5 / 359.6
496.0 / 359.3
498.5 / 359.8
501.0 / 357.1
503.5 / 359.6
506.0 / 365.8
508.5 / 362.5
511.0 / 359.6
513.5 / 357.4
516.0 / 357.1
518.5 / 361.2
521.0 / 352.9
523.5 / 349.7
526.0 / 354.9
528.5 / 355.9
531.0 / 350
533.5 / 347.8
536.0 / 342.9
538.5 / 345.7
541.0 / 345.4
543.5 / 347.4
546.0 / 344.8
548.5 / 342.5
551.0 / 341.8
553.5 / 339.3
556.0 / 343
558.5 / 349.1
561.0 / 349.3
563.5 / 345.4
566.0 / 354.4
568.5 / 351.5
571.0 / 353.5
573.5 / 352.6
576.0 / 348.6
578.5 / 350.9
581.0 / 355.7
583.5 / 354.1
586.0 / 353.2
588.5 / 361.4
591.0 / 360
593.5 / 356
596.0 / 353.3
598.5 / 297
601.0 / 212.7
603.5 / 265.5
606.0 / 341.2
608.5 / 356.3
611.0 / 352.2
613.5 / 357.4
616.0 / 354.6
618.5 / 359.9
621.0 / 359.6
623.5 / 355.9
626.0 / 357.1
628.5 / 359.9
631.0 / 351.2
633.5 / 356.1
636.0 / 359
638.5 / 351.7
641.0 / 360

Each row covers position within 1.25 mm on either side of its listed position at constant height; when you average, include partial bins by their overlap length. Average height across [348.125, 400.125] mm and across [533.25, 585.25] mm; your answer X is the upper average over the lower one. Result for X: 1.05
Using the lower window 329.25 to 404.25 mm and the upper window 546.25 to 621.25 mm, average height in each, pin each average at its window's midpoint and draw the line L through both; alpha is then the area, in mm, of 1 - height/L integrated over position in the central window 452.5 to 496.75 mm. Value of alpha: -4.3 mm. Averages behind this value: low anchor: 334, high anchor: 342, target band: 371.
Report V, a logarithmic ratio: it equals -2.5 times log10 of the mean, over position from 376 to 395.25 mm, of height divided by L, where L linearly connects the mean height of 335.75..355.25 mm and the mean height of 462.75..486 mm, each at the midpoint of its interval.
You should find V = 0.156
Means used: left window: 351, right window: 374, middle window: 310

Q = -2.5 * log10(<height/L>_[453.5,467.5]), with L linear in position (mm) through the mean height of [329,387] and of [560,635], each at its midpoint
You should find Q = -0.086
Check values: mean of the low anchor 348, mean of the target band 375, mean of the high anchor 345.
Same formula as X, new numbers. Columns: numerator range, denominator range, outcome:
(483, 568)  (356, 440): 1.07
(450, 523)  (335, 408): 1.11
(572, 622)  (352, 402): 1.04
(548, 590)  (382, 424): 1.14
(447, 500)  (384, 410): 1.26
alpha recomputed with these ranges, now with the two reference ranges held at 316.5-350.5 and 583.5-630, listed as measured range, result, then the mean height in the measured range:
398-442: 2.5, 330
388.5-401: 2.4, 285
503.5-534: -1.0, 357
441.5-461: -1.2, 369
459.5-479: -1.5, 375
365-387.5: 0.9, 338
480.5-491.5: -0.7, 368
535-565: -0.2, 345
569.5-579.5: -0.3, 351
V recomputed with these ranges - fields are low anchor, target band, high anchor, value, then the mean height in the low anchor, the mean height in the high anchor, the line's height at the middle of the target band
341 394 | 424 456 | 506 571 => -0.04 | 339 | 350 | 344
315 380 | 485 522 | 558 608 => -0.05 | 354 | 338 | 344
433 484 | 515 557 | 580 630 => 0.02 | 369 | 341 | 354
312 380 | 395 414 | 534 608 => 0.17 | 354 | 340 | 350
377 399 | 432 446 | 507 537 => -0.11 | 304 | 355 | 323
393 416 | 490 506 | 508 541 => -0.06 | 300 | 353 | 341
